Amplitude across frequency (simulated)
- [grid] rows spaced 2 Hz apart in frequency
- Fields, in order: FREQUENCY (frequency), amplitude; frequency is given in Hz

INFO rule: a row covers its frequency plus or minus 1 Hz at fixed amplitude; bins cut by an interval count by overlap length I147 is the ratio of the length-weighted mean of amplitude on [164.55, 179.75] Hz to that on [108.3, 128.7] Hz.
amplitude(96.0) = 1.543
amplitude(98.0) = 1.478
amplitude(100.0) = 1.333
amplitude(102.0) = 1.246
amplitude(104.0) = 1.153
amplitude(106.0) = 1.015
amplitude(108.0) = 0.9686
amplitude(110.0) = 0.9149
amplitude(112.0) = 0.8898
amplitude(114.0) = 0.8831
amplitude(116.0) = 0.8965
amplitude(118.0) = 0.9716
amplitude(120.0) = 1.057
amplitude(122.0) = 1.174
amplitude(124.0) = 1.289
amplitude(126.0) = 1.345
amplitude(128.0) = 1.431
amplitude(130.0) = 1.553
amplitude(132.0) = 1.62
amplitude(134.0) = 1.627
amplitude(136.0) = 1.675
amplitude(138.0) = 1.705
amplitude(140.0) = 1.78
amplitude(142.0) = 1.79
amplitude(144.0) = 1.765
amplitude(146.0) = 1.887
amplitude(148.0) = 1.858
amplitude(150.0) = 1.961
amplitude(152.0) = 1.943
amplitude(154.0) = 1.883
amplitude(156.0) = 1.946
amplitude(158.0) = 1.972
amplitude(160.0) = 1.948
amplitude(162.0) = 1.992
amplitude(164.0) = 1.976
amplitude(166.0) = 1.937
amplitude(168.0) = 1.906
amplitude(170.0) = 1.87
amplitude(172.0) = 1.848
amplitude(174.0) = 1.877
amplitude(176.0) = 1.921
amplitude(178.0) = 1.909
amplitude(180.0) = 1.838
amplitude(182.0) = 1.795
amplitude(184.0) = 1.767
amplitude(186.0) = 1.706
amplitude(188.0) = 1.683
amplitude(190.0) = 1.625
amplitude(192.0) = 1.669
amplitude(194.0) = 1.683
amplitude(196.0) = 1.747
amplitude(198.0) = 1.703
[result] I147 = 1.8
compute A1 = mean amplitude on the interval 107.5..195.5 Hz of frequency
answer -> 1.63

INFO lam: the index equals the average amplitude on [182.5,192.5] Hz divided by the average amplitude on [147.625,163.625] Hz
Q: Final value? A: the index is 0.87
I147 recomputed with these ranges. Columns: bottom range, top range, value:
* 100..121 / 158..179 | 1.89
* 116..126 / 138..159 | 1.67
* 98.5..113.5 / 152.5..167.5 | 1.80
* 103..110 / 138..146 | 1.74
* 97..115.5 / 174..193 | 1.62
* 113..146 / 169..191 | 1.27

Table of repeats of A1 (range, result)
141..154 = 1.87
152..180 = 1.92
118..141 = 1.46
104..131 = 1.11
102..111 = 1.04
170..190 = 1.81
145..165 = 1.94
